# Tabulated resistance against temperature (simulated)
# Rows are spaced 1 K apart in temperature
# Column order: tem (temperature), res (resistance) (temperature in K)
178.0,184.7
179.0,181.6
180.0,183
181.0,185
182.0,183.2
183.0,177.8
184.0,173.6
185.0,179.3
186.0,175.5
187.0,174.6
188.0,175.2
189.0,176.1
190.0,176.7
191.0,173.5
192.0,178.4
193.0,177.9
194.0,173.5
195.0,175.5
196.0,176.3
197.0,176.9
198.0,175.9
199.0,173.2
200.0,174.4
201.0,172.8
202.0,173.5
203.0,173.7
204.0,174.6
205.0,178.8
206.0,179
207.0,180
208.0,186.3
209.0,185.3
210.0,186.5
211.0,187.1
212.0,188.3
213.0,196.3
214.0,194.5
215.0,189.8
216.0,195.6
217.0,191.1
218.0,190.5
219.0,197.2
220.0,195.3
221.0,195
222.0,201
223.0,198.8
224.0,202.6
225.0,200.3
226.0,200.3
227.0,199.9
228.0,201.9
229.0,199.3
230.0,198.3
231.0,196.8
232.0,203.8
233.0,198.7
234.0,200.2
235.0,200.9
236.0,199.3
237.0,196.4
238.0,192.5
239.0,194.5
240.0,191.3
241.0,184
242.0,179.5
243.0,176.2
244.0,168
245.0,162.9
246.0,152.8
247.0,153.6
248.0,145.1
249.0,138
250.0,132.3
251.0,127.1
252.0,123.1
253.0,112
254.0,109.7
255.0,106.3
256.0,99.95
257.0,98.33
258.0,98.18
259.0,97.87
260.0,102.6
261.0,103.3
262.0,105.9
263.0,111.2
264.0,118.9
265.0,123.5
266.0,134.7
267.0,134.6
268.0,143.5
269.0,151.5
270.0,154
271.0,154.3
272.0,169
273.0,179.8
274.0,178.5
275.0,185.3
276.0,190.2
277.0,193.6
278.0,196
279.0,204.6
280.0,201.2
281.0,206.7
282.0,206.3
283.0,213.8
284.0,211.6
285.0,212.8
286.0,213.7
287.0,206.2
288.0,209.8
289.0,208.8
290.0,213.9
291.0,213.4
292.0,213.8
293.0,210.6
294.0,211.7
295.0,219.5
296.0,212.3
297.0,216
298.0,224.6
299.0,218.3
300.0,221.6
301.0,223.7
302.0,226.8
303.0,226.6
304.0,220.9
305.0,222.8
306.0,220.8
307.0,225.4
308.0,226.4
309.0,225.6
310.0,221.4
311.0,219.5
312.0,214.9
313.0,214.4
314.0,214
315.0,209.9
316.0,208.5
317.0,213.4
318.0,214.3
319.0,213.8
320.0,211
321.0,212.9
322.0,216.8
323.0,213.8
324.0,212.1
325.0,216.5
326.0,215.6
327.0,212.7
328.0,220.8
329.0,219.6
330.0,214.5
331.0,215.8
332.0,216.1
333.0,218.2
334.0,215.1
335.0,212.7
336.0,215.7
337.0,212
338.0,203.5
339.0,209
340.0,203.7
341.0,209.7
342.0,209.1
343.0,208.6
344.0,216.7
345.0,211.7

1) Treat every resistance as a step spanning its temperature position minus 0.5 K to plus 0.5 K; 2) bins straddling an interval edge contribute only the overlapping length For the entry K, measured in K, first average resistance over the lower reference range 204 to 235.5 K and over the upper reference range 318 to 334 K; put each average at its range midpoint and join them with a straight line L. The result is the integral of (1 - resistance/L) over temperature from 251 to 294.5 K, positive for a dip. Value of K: 8.90 K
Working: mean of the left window 194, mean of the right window 215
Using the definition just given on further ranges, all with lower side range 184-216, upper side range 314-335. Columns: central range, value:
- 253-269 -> 6.8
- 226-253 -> 1.9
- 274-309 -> -1.2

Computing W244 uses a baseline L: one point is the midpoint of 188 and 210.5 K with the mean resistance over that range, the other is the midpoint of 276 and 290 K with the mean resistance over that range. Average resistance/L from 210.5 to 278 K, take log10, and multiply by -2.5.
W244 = 0.16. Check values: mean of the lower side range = 177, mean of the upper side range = 206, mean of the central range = 166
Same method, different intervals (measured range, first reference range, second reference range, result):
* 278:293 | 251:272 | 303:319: -0.24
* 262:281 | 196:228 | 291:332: 0.26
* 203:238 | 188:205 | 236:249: -0.11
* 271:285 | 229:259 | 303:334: -0.05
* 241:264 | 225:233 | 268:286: 0.45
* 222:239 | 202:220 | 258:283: -0.13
